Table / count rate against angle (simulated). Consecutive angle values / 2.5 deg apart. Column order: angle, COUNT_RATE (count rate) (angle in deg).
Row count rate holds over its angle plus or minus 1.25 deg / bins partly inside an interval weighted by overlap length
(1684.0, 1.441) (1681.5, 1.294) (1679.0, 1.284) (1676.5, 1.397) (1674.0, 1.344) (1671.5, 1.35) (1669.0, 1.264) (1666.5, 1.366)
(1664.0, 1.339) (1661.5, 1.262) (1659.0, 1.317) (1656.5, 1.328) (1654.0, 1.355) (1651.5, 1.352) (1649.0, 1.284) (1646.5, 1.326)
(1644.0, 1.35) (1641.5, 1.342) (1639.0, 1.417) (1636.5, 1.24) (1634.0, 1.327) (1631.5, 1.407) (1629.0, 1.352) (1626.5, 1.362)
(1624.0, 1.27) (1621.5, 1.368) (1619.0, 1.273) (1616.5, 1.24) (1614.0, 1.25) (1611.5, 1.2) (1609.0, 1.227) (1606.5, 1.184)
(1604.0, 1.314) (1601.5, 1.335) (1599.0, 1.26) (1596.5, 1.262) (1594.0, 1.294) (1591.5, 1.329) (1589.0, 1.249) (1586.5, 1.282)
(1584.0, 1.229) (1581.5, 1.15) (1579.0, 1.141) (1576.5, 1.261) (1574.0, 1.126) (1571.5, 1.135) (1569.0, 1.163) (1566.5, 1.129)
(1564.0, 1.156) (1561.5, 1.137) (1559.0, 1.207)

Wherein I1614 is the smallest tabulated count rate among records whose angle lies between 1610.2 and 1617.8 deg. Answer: 1.2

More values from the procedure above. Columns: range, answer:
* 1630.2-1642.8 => 1.24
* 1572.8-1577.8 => 1.126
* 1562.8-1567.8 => 1.129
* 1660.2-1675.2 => 1.262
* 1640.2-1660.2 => 1.284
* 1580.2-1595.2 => 1.15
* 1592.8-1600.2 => 1.26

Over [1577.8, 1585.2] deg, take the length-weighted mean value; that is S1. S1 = 1.17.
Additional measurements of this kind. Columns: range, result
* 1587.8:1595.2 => 1.29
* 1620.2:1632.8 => 1.35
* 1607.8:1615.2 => 1.23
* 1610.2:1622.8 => 1.27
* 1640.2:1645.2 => 1.35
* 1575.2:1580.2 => 1.2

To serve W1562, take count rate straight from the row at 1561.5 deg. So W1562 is 1.137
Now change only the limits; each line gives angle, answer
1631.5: 1.407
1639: 1.417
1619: 1.273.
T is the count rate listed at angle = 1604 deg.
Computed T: 1.314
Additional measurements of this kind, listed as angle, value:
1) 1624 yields 1.27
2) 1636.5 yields 1.24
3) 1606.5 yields 1.184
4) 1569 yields 1.163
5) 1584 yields 1.229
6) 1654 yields 1.355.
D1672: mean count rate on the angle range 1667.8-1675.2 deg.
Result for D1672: 1.32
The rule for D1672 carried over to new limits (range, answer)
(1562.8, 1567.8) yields 1.14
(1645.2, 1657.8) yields 1.33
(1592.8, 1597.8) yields 1.28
